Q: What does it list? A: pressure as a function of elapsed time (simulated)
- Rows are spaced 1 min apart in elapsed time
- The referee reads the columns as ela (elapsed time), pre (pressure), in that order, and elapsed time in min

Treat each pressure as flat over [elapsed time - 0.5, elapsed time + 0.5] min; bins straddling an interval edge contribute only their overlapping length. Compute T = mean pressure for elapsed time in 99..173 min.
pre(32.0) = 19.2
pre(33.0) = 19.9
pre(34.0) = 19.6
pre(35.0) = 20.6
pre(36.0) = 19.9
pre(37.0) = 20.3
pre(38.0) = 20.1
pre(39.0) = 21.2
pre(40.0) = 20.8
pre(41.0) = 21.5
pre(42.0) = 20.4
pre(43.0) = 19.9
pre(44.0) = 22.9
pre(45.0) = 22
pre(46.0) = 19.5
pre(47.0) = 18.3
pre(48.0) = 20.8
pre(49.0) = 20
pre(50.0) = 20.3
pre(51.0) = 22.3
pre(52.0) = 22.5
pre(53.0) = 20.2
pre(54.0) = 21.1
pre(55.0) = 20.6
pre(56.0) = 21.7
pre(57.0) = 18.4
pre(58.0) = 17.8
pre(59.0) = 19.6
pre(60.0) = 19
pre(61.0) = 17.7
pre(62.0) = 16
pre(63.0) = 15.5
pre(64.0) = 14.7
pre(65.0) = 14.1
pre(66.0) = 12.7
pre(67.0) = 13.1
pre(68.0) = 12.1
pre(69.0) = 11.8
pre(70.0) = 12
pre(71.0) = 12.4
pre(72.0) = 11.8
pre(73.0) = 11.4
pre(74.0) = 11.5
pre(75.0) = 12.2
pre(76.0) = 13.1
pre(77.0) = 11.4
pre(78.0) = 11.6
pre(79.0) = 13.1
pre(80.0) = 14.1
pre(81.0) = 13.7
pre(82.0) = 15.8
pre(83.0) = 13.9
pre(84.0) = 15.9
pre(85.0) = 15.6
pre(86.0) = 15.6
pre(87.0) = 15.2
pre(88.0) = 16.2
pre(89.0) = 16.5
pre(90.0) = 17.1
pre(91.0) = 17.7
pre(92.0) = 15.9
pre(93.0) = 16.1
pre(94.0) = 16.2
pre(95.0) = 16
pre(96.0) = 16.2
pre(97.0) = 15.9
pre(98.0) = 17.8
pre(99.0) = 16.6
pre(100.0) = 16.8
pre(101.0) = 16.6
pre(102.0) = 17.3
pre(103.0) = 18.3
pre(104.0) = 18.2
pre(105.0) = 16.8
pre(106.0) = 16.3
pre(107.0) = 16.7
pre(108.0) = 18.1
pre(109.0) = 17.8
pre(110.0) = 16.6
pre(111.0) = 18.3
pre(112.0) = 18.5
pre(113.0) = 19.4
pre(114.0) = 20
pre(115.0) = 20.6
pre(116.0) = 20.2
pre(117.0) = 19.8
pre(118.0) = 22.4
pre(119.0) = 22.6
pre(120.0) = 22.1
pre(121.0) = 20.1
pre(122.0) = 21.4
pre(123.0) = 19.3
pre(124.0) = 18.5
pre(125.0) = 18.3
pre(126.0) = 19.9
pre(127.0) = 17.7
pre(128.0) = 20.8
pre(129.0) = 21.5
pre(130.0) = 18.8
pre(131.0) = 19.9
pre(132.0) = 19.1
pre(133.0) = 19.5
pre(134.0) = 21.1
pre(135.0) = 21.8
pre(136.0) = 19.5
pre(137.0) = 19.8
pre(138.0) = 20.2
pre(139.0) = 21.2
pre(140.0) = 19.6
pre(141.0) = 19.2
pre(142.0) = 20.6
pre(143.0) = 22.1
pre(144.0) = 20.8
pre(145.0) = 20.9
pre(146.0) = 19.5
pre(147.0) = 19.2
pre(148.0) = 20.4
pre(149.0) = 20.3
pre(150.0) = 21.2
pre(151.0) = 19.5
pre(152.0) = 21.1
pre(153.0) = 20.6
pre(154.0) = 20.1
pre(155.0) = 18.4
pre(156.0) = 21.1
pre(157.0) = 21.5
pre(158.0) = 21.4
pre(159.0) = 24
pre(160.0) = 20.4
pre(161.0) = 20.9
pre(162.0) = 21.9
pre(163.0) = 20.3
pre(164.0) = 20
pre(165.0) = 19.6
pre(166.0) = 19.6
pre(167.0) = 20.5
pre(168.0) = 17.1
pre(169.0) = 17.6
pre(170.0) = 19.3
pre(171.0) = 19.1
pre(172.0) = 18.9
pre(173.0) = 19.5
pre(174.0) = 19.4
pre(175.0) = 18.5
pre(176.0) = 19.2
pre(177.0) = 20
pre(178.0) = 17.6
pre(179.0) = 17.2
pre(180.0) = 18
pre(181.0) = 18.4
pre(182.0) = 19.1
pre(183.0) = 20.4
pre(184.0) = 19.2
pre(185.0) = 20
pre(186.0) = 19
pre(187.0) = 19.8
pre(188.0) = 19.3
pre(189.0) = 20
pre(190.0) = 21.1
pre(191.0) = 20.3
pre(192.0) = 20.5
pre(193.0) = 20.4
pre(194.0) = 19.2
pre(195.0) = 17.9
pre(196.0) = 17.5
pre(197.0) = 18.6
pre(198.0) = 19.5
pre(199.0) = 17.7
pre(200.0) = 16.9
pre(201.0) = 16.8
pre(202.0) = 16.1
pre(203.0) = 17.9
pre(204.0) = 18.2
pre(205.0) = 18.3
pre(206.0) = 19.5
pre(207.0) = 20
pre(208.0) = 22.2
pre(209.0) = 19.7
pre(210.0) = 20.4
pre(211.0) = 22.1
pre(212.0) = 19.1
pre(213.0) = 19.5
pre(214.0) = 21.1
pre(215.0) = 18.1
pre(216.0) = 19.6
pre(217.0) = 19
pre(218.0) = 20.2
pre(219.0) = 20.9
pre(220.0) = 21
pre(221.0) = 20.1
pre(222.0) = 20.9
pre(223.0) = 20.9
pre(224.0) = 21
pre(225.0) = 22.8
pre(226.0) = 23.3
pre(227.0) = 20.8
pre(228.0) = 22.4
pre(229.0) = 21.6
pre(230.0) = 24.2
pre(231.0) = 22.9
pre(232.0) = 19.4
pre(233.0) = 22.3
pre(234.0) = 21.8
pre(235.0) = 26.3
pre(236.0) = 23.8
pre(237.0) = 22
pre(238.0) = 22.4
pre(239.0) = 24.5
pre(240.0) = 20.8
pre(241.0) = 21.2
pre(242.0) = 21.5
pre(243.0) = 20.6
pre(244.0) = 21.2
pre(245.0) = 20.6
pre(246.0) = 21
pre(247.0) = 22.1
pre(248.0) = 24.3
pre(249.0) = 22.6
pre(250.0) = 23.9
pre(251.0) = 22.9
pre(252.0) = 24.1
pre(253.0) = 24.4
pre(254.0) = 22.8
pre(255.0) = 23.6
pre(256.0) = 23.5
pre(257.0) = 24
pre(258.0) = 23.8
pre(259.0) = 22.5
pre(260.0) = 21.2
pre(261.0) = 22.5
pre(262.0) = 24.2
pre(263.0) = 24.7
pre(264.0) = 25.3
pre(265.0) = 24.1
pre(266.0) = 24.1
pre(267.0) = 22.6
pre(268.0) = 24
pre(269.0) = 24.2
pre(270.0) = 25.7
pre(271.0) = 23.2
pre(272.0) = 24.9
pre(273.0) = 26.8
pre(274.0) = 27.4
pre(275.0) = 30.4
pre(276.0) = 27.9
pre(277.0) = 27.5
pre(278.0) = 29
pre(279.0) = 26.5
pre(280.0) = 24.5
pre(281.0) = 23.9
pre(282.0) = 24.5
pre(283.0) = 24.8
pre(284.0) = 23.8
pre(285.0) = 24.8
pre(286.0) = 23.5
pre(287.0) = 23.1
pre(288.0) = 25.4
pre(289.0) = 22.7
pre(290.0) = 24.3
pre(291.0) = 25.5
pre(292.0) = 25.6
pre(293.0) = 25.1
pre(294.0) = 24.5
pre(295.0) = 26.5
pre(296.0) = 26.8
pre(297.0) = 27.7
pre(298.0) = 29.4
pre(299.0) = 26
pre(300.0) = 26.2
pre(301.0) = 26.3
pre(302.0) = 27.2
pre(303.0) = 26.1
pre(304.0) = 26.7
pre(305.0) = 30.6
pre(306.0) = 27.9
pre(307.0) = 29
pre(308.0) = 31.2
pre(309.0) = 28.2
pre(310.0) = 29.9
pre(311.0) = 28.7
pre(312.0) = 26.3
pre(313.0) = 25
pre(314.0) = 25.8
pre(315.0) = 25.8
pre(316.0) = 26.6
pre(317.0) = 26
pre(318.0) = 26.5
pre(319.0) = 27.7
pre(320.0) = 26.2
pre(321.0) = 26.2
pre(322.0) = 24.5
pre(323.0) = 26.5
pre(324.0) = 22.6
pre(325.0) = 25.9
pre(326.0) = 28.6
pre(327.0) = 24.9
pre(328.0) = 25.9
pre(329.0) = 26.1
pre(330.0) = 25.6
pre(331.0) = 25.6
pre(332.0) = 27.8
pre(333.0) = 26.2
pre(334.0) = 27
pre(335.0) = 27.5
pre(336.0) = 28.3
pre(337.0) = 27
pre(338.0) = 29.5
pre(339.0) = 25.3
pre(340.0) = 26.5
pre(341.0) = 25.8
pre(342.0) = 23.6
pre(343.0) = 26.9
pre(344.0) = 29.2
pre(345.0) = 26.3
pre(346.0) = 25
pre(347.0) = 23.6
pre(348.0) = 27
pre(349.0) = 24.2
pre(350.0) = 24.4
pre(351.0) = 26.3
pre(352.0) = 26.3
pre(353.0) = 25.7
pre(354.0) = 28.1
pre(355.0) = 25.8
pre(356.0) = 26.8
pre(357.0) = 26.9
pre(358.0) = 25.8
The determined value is 19.7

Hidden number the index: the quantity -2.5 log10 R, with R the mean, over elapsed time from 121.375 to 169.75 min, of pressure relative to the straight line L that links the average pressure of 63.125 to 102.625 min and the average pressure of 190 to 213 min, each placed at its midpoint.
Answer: -0.188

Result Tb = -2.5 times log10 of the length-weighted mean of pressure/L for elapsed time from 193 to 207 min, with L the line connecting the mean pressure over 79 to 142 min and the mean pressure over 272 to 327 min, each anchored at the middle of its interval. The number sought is 0.21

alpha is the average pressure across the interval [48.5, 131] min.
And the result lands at 17.1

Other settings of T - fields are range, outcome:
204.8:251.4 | 21.4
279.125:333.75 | 26.2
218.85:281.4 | 23.4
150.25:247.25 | 20.2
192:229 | 19.7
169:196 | 19.2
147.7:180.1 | 19.8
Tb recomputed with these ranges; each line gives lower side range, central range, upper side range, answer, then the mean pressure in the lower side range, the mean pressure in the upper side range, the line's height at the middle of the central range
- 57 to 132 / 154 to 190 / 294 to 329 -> 0.036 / 16.7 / 26.9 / 20.3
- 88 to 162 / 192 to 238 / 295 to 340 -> 0.128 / 19.3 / 26.9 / 22.8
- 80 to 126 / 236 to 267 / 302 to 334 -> 0.050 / 17.6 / 26.8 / 24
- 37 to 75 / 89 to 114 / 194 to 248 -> 0.082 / 17.7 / 20.6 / 18.5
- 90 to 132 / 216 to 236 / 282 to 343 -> 0.063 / 18.5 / 26.3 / 23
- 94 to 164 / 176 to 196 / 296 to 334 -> 0.132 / 19.5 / 26.9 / 21.8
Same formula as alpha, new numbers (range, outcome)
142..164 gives 20.7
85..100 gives 16.3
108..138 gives 19.8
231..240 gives 22.7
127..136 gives 20.1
